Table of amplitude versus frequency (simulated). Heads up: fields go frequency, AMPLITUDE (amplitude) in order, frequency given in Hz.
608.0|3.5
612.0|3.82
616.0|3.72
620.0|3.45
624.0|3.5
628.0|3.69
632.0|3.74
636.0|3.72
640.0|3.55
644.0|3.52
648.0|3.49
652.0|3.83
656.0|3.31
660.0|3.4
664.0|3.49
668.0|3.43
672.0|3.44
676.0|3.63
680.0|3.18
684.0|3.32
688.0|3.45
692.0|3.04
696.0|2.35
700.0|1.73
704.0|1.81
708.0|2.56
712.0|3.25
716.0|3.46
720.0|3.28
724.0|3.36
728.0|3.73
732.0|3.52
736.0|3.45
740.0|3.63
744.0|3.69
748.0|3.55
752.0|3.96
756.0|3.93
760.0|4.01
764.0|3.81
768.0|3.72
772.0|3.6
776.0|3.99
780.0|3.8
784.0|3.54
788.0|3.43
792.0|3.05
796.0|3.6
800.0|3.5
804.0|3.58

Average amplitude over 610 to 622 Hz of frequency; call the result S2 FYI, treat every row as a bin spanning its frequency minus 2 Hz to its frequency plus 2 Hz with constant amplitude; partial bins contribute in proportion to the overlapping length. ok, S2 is 3.66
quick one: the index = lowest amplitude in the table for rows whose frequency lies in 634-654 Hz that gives 3.49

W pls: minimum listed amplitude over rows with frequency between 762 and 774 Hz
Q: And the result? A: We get 3.6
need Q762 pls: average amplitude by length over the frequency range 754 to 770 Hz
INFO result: 3.87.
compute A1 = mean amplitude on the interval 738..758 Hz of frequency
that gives 3.75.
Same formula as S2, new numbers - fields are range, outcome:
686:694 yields 3.25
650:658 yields 3.57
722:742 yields 3.54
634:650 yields 3.57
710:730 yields 3.42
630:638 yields 3.73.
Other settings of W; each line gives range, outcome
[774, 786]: 3.54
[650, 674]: 3.31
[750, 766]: 3.81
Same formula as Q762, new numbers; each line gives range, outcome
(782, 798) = 3.41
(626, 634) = 3.71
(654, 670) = 3.41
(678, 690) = 3.32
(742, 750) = 3.62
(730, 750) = 3.57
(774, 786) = 3.78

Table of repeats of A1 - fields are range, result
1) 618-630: 3.55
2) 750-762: 3.97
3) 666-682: 3.42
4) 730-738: 3.49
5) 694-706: 1.96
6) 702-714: 2.54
